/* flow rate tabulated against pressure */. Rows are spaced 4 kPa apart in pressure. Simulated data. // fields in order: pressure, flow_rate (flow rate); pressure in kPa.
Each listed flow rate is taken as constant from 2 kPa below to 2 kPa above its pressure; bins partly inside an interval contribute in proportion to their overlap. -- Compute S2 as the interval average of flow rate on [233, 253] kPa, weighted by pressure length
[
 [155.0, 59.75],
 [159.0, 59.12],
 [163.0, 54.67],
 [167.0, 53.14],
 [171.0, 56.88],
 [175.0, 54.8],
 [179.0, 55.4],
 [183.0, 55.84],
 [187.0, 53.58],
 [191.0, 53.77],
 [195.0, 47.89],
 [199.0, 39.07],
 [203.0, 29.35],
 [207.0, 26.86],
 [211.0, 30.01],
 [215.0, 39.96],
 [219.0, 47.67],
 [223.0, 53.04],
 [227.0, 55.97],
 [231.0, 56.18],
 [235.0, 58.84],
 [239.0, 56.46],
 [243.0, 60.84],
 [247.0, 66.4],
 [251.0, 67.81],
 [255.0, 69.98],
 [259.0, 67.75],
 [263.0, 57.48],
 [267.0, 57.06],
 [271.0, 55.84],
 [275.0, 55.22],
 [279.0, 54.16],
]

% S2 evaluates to 62.1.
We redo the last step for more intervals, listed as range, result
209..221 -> 39.2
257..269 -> 60.8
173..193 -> 54.7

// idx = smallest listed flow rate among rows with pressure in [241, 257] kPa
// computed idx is 60.84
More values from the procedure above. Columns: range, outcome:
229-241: 56.18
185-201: 39.07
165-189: 53.14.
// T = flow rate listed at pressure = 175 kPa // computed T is 54.8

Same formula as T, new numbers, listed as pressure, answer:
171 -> 56.88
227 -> 55.97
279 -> 54.16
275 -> 55.22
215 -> 39.96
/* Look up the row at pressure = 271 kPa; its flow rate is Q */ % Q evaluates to 55.84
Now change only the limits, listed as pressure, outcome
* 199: 39.07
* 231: 56.18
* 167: 53.14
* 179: 55.4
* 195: 47.89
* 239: 56.46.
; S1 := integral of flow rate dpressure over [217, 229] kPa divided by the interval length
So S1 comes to 52.2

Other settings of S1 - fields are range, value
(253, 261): 68.9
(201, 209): 28.1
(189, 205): 42.5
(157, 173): 56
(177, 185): 55.6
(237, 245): 58.7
